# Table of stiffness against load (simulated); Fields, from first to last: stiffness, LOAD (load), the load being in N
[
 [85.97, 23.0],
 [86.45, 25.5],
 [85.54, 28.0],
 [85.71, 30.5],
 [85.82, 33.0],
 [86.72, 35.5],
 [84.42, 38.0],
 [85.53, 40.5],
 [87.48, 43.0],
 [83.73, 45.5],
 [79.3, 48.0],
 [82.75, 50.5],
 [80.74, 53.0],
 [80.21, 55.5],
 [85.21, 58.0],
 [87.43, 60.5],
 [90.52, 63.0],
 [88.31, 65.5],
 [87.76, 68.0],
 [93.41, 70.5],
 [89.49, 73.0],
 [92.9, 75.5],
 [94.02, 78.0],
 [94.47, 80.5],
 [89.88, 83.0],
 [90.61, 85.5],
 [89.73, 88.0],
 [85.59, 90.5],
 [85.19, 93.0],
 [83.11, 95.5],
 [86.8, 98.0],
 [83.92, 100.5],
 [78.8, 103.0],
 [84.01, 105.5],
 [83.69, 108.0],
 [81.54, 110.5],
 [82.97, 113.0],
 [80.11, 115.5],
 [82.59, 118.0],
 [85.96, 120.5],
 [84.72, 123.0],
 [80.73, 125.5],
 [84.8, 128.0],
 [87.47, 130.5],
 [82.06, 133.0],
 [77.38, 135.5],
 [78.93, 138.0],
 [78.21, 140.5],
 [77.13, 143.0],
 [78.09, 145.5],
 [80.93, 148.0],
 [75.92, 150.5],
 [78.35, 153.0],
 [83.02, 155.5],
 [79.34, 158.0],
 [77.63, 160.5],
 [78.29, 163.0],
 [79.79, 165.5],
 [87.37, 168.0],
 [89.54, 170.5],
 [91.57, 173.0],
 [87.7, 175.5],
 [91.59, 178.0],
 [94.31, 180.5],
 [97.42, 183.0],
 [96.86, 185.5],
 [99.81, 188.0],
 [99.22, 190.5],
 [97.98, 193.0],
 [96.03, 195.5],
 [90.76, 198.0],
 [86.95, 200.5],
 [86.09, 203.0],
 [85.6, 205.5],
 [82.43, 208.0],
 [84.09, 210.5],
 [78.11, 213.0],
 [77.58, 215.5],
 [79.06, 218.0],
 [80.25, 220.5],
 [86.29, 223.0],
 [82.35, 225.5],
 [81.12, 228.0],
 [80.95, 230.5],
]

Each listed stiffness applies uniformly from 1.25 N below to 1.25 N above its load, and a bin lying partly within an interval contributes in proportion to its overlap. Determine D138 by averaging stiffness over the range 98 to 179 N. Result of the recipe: 82.4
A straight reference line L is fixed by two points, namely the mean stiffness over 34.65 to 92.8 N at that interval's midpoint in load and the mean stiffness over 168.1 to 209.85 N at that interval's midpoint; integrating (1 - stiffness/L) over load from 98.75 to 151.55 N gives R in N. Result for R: 4.75 N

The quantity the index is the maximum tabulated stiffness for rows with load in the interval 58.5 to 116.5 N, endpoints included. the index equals 94.47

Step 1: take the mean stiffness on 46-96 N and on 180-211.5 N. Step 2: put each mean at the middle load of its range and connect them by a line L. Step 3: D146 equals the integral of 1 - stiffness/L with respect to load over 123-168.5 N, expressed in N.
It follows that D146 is 5.0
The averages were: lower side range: 87.5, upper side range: 92.1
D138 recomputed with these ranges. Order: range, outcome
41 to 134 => 85.7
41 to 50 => 83.6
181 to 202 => 95.5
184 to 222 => 88.1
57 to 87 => 90.4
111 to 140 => 82.4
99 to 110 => 82.6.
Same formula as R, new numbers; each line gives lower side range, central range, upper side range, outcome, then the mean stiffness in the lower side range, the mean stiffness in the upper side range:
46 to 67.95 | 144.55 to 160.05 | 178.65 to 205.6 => 2.04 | 84.5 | 94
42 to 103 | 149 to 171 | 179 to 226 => 1.84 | 87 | 88.6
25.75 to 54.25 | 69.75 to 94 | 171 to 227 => -1.41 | 84.4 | 88.7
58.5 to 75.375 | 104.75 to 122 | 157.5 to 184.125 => 1.05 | 89.5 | 86.9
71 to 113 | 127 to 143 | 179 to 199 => 1.79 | 87.1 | 96.6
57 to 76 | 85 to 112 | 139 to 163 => 0.21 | 89.3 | 78.7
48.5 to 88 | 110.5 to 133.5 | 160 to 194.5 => 1.60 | 88.4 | 91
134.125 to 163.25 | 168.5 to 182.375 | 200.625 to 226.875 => -1.88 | 78.6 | 82.4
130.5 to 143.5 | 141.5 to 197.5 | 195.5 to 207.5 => -2.14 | 79.7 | 87.9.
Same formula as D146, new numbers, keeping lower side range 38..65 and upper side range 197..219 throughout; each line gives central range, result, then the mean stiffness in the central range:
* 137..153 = 1.1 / 78.2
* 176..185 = -1.1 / 94.1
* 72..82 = -1.0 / 92.7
